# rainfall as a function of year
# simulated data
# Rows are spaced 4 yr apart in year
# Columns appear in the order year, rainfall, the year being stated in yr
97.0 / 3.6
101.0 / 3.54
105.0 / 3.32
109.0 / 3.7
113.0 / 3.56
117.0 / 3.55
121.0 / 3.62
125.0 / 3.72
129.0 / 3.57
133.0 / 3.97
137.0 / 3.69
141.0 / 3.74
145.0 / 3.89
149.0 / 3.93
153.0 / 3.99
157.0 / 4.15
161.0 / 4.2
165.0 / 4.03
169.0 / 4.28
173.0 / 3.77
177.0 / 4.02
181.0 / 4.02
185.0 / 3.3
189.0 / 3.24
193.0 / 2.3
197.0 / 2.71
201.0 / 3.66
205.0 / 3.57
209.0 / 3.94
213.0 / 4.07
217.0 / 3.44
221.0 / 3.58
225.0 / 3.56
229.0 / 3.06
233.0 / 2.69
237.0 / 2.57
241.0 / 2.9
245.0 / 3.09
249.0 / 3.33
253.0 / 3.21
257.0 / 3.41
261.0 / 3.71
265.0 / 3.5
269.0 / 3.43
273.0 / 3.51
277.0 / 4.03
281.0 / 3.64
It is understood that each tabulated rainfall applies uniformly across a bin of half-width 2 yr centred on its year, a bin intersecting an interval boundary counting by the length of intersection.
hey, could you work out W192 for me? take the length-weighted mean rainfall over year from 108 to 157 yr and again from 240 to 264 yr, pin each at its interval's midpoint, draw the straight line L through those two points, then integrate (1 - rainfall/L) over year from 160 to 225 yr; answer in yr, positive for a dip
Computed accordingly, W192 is -1.7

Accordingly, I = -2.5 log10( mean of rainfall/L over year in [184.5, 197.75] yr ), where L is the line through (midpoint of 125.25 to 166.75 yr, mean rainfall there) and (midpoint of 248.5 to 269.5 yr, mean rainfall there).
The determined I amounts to 0.29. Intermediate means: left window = 3.91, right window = 3.44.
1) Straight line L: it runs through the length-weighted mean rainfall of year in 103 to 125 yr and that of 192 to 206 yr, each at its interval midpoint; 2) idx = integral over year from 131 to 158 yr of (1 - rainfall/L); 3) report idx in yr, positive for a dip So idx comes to -4.1 yr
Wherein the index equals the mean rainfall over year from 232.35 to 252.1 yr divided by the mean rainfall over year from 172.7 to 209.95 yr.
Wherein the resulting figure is 0.86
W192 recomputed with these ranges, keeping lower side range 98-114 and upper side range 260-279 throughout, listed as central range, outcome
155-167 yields -1.9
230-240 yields 2.5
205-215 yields -0.9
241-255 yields 1.8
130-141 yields -0.7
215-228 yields 0.4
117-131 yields -0.3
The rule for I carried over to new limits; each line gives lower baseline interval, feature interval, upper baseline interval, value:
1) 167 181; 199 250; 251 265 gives 0.11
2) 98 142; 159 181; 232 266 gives -0.18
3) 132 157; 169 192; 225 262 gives -0.02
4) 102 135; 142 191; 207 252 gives -0.12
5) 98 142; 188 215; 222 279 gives 0.02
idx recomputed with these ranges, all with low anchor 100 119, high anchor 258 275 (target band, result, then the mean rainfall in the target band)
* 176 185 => -0.8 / 3.86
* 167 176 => -1.3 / 4.02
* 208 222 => -0.9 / 3.76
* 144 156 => -1.4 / 3.96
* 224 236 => 1.7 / 3.02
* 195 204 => 0.8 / 3.23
